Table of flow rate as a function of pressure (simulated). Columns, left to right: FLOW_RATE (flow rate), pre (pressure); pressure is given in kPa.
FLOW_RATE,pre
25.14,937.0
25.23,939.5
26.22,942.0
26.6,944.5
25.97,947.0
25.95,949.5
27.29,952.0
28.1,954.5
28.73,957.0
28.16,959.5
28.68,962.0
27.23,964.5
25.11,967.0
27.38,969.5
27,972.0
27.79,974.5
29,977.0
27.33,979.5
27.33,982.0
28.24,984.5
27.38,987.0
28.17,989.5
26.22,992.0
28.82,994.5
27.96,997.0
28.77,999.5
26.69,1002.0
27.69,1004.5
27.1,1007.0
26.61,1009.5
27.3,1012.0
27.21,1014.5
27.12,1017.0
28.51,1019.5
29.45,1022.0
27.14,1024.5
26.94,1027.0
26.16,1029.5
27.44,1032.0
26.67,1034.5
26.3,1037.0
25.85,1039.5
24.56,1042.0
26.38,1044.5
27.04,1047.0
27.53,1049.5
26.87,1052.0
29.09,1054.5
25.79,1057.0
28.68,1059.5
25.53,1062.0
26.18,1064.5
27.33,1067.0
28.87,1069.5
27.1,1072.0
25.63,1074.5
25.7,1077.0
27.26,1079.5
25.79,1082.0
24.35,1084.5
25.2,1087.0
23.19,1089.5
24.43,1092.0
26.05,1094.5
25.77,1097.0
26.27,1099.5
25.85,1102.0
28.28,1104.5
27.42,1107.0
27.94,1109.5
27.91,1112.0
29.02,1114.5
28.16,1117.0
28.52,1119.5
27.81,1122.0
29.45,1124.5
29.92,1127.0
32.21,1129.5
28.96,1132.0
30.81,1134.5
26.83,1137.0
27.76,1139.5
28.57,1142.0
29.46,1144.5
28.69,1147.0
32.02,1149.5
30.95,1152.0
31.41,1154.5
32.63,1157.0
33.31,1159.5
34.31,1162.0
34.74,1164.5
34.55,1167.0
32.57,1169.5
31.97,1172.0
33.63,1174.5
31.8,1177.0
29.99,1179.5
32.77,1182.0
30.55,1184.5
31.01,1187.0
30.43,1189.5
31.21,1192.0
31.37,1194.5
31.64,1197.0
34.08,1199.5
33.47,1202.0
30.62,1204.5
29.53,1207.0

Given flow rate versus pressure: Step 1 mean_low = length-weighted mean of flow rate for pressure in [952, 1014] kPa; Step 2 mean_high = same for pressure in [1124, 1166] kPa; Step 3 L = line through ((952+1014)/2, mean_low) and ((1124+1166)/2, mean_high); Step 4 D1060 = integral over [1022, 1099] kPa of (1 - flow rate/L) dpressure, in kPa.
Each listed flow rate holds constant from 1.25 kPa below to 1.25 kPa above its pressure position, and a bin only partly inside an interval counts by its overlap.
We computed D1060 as 7.11 kPa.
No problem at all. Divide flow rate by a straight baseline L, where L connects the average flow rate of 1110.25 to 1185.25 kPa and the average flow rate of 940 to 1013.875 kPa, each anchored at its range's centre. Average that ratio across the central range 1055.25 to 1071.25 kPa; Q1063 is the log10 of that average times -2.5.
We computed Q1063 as 0.075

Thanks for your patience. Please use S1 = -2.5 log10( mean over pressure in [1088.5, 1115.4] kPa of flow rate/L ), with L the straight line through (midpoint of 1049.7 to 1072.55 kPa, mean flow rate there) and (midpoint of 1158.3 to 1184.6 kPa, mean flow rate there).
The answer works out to 0.11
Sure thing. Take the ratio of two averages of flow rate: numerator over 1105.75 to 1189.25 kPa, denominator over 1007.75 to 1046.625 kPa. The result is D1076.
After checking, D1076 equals 1.13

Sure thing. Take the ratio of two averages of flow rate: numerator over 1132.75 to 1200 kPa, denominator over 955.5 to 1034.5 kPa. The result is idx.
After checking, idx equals 1.14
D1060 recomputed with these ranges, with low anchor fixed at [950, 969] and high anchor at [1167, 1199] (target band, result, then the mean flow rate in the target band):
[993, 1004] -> 0.1 kPa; 28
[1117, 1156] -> 1.7 kPa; 29.5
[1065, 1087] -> 2.5 kPa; 26.4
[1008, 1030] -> 1.0 kPa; 27.4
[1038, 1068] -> 2.6 kPa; 26.7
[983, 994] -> 0.2 kPa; 27.6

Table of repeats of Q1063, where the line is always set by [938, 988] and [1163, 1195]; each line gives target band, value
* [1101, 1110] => 0.12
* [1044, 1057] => 0.07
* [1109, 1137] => 0.06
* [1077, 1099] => 0.19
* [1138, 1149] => 0.09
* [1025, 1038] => 0.08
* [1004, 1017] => 0.04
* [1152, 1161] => -0.02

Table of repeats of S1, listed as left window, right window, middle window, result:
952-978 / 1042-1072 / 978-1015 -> 0.00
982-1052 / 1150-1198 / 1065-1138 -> 0.10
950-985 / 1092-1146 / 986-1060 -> 0.02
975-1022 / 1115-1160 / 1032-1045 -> 0.09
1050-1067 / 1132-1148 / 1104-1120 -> 0.00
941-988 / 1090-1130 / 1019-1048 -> 0.03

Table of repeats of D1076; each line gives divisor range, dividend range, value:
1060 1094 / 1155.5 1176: 1.29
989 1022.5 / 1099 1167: 1.08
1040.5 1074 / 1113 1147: 1.08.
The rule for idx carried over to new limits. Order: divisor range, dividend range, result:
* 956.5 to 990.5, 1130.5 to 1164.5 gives 1.11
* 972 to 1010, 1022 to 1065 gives 0.97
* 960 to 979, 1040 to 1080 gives 0.98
